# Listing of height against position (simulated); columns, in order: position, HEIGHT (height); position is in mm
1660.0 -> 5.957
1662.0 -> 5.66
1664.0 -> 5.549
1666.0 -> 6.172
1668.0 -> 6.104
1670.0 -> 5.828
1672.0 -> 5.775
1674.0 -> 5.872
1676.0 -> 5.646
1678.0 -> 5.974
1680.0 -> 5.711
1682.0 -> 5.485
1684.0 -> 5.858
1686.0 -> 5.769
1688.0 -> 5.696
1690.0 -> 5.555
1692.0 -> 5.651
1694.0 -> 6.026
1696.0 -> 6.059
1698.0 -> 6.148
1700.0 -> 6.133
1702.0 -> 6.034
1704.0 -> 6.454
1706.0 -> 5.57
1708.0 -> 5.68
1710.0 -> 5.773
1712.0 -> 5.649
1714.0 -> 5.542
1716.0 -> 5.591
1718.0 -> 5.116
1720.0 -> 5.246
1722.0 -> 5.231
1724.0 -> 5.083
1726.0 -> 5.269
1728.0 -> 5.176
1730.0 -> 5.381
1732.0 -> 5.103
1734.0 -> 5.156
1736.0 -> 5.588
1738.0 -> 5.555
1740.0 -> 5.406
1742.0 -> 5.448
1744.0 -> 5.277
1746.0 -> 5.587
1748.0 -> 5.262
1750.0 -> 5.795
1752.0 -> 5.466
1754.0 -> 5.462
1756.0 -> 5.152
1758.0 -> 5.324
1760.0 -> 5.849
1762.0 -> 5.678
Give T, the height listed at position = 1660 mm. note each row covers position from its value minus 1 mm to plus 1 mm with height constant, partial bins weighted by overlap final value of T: 5.957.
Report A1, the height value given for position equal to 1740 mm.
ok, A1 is 5.406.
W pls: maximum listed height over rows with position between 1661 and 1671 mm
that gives 6.172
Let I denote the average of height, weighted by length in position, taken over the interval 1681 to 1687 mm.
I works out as 5.7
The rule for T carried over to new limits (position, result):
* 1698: 6.148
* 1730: 5.381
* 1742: 5.448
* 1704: 6.454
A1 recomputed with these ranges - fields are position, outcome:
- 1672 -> 5.775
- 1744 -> 5.277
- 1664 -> 5.549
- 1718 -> 5.116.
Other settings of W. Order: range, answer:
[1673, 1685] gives 5.974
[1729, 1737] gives 5.588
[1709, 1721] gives 5.773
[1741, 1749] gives 5.587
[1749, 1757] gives 5.795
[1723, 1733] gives 5.381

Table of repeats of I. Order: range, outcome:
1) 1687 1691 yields 5.63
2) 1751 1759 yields 5.35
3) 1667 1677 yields 5.85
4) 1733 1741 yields 5.43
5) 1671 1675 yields 5.82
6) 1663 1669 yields 5.94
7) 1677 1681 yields 5.84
